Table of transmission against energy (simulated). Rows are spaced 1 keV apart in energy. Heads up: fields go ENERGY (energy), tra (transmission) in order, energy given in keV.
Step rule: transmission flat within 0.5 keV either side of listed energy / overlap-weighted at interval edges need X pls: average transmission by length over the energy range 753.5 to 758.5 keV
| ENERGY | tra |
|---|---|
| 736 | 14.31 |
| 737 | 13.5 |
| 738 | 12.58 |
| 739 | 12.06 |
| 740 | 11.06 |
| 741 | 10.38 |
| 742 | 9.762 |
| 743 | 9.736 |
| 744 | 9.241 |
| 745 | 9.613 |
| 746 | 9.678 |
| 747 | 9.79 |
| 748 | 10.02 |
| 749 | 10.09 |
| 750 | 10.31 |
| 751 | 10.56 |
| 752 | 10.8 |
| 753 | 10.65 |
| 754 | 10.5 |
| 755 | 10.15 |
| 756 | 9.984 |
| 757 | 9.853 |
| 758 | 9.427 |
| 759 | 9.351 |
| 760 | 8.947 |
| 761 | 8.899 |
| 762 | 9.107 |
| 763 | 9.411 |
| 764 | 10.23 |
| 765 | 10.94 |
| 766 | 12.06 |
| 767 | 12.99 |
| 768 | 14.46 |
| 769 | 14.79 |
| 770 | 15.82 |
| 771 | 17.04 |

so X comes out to 9.98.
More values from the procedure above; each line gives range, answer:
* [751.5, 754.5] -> 10.7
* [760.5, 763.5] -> 9.14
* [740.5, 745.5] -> 9.75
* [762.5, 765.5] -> 10.2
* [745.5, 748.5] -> 9.83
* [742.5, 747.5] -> 9.61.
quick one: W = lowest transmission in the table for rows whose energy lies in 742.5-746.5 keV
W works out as 9.241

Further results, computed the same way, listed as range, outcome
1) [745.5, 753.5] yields 9.678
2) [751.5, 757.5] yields 9.853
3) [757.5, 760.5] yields 8.947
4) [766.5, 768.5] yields 12.99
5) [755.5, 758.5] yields 9.427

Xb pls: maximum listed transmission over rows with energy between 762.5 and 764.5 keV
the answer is 10.23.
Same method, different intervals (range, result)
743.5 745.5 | 9.613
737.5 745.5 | 12.58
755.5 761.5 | 9.984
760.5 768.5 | 14.46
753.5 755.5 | 10.5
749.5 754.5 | 10.8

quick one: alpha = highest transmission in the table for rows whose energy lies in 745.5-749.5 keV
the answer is 10.09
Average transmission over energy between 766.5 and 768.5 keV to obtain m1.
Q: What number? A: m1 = 13.7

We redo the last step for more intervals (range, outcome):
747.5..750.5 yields 10.1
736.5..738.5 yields 13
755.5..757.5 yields 9.92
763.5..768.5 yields 12.1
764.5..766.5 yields 11.5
